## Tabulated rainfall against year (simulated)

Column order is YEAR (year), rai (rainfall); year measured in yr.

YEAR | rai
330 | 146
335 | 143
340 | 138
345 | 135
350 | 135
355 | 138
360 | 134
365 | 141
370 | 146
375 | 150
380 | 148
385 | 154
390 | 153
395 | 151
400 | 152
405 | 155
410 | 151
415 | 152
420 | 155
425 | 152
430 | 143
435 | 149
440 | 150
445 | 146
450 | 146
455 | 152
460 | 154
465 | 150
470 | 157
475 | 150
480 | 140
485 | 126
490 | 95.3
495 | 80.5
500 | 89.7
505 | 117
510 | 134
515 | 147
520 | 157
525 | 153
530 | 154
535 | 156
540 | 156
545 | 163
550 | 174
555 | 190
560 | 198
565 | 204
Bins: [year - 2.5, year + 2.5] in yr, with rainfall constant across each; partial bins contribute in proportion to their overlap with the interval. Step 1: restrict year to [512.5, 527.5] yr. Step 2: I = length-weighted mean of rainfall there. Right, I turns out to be 152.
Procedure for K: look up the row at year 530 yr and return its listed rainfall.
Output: 154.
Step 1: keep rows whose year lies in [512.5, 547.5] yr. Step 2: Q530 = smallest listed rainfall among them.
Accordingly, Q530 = 147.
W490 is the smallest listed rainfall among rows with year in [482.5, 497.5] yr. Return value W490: 80.5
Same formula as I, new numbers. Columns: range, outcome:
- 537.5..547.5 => 160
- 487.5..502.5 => 88.5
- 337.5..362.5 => 136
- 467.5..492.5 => 134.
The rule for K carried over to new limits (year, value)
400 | 152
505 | 117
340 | 138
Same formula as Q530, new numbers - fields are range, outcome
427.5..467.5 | 143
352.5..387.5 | 134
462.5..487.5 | 126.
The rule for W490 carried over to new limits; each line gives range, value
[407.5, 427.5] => 151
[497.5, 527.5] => 89.7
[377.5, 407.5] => 148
